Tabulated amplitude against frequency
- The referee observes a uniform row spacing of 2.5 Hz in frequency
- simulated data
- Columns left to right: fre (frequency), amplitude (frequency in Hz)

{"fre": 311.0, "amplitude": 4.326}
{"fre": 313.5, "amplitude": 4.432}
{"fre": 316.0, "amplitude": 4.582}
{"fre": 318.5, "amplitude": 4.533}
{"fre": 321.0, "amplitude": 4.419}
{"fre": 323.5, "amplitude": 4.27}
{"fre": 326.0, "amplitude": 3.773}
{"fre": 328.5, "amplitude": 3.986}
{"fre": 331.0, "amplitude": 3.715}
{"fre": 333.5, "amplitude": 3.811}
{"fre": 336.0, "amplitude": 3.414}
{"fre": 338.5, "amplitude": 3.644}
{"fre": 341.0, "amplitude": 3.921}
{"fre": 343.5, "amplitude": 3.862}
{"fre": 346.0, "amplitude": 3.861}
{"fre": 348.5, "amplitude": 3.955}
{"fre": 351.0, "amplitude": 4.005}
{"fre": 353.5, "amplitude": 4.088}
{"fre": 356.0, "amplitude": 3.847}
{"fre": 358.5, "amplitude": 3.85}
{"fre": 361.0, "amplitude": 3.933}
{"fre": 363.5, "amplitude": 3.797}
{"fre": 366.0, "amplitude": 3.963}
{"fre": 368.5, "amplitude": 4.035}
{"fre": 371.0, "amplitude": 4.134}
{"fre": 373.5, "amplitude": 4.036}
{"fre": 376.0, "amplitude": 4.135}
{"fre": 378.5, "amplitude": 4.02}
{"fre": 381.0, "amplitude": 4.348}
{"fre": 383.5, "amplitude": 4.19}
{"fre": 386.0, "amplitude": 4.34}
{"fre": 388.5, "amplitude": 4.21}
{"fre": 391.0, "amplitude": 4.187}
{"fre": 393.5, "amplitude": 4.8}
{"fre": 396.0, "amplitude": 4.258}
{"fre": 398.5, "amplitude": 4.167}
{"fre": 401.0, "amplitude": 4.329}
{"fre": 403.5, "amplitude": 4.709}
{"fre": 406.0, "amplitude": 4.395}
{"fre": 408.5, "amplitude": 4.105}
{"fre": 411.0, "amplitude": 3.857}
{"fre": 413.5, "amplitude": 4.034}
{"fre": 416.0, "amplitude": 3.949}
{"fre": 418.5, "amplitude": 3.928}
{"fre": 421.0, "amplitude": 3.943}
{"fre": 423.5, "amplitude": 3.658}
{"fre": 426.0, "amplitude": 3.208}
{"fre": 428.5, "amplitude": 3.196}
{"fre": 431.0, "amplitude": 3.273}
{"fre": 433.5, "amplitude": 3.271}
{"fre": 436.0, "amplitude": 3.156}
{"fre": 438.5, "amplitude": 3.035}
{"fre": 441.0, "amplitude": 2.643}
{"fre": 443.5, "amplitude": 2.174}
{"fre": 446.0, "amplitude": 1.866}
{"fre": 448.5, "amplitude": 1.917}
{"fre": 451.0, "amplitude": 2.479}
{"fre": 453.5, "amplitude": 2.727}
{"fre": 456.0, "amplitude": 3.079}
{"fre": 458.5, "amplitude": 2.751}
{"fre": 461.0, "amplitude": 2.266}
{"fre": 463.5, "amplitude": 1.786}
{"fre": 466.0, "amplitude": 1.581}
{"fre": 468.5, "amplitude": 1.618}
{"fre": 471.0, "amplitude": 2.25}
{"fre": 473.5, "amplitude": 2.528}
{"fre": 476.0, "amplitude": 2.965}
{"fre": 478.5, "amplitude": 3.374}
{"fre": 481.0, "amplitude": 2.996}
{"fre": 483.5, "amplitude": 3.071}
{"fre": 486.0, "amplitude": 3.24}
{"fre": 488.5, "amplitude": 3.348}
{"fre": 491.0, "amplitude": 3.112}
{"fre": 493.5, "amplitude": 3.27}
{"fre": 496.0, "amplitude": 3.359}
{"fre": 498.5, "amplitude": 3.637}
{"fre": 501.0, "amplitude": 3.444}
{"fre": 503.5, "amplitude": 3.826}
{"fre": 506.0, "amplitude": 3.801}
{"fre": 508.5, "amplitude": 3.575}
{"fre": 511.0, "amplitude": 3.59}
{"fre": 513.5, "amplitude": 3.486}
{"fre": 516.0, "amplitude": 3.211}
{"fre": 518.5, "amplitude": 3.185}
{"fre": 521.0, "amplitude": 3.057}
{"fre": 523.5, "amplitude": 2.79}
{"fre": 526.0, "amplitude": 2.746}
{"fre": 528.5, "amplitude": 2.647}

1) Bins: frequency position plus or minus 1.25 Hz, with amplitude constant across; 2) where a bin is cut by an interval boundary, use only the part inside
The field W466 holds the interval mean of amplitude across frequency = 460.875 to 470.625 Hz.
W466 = 1.8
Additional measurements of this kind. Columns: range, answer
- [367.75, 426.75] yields 4.13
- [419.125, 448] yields 3.03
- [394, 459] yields 3.41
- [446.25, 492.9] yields 2.61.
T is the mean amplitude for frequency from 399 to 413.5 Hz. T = 4.25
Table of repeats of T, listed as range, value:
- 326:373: 3.88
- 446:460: 2.52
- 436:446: 2.59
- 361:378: 4.01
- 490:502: 3.37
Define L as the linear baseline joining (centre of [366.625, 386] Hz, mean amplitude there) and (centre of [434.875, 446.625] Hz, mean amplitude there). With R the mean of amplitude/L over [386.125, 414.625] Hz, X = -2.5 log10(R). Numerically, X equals -0.20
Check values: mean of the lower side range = 4.14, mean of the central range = 4.28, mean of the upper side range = 2.61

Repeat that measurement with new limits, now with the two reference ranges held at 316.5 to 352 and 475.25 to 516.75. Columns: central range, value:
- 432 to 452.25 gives 0.355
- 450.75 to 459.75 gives 0.253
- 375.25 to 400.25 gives -0.137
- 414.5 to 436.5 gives 0.031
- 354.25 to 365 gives -0.002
